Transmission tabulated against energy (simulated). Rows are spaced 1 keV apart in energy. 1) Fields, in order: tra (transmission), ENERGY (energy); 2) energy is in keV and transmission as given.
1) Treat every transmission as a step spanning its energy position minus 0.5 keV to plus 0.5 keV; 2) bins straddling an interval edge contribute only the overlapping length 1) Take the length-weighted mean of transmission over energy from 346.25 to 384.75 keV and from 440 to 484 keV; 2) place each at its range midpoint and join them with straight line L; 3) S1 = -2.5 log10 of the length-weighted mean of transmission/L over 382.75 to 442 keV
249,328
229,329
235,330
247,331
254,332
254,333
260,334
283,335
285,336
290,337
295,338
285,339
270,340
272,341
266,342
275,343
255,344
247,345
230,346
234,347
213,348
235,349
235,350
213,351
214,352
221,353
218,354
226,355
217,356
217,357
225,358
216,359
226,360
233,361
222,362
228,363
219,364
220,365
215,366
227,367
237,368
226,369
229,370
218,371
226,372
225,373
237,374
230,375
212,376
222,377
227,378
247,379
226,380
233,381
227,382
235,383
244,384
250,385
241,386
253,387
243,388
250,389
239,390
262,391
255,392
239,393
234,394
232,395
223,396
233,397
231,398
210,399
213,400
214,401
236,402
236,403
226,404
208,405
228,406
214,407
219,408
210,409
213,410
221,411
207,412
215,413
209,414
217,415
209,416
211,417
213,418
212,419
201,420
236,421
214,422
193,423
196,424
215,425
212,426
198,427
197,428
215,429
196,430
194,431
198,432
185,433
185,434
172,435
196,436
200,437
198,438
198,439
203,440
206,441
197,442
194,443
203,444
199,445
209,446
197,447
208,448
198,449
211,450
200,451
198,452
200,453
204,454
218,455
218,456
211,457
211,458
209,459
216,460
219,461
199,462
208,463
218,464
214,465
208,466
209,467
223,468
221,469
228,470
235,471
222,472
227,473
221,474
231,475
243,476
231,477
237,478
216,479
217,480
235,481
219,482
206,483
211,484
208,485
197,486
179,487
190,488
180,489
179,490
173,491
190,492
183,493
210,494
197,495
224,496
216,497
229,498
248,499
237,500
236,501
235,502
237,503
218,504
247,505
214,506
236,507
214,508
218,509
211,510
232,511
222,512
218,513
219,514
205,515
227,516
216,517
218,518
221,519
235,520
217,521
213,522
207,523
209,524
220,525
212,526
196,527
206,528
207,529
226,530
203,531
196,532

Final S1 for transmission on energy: 0.016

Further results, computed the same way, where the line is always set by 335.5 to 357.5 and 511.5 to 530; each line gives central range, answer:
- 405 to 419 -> 0.10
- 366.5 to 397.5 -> 0.02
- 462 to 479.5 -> 0.01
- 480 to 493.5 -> 0.13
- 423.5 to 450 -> 0.16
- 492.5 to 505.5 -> -0.03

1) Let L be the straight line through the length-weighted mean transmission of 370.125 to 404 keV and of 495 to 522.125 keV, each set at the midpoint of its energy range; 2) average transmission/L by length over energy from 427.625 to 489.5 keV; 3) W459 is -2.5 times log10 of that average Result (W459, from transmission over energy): 0.10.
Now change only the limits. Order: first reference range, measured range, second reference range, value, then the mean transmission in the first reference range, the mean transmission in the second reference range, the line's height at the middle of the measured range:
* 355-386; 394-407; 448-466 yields -0.02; 227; 209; 221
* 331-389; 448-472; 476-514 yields 0.05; 238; 215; 221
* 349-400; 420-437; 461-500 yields 0.11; 230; 213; 221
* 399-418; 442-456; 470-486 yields 0.09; 217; 223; 221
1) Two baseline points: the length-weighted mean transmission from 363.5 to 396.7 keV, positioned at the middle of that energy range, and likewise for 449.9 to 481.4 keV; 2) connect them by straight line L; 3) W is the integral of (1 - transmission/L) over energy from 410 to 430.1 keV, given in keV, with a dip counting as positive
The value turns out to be 1.45 keV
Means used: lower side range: 233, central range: 210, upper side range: 217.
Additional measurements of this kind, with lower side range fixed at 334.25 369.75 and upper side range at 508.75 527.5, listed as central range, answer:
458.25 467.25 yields 0.5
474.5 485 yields -0.1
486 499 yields 1.3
